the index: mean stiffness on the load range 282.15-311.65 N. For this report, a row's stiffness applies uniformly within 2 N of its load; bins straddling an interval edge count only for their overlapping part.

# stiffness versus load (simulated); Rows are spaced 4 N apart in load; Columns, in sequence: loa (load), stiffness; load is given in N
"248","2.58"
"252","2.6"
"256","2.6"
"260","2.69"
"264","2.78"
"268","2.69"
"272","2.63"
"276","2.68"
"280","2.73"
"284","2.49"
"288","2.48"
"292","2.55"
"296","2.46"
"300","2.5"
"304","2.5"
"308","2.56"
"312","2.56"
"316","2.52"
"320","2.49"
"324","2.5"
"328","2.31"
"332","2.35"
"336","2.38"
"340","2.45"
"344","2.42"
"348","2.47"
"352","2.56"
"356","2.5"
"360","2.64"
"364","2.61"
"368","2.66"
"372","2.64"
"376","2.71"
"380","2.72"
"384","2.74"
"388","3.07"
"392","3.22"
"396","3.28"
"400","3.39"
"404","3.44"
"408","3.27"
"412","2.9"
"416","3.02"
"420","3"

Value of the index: 2.51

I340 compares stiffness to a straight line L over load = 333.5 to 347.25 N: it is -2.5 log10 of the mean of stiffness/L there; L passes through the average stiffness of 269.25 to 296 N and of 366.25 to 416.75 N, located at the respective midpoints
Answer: 0.16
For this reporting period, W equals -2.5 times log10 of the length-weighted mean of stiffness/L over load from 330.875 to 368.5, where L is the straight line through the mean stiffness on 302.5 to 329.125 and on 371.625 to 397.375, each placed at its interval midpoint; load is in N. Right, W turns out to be 0.09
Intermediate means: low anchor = 2.5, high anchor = 2.92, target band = 2.5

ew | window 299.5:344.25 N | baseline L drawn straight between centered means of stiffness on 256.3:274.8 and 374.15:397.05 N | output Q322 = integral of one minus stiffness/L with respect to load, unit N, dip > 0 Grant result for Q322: 5.5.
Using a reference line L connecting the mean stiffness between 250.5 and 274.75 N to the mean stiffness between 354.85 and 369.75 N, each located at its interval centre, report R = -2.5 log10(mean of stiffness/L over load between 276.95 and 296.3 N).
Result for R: 0.04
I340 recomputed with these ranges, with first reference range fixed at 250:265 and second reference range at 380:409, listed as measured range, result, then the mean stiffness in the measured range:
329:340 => 0.23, 2.38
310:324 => 0.14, 2.52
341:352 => 0.21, 2.47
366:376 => 0.16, 2.66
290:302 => 0.12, 2.5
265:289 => 0.04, 2.63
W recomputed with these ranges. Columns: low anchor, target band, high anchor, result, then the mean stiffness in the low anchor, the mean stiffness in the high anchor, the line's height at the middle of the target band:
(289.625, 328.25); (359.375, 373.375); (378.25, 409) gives 0.12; 2.5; 3.14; 2.94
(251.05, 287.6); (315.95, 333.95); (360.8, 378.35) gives 0.10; 2.65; 2.66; 2.65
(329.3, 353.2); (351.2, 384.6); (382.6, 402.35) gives 0.07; 2.43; 3.16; 2.81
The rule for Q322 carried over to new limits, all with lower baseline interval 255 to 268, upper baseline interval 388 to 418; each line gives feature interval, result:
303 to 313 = 1.1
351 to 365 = 2.2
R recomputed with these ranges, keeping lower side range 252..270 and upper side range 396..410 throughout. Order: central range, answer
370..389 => 0.18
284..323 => 0.15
